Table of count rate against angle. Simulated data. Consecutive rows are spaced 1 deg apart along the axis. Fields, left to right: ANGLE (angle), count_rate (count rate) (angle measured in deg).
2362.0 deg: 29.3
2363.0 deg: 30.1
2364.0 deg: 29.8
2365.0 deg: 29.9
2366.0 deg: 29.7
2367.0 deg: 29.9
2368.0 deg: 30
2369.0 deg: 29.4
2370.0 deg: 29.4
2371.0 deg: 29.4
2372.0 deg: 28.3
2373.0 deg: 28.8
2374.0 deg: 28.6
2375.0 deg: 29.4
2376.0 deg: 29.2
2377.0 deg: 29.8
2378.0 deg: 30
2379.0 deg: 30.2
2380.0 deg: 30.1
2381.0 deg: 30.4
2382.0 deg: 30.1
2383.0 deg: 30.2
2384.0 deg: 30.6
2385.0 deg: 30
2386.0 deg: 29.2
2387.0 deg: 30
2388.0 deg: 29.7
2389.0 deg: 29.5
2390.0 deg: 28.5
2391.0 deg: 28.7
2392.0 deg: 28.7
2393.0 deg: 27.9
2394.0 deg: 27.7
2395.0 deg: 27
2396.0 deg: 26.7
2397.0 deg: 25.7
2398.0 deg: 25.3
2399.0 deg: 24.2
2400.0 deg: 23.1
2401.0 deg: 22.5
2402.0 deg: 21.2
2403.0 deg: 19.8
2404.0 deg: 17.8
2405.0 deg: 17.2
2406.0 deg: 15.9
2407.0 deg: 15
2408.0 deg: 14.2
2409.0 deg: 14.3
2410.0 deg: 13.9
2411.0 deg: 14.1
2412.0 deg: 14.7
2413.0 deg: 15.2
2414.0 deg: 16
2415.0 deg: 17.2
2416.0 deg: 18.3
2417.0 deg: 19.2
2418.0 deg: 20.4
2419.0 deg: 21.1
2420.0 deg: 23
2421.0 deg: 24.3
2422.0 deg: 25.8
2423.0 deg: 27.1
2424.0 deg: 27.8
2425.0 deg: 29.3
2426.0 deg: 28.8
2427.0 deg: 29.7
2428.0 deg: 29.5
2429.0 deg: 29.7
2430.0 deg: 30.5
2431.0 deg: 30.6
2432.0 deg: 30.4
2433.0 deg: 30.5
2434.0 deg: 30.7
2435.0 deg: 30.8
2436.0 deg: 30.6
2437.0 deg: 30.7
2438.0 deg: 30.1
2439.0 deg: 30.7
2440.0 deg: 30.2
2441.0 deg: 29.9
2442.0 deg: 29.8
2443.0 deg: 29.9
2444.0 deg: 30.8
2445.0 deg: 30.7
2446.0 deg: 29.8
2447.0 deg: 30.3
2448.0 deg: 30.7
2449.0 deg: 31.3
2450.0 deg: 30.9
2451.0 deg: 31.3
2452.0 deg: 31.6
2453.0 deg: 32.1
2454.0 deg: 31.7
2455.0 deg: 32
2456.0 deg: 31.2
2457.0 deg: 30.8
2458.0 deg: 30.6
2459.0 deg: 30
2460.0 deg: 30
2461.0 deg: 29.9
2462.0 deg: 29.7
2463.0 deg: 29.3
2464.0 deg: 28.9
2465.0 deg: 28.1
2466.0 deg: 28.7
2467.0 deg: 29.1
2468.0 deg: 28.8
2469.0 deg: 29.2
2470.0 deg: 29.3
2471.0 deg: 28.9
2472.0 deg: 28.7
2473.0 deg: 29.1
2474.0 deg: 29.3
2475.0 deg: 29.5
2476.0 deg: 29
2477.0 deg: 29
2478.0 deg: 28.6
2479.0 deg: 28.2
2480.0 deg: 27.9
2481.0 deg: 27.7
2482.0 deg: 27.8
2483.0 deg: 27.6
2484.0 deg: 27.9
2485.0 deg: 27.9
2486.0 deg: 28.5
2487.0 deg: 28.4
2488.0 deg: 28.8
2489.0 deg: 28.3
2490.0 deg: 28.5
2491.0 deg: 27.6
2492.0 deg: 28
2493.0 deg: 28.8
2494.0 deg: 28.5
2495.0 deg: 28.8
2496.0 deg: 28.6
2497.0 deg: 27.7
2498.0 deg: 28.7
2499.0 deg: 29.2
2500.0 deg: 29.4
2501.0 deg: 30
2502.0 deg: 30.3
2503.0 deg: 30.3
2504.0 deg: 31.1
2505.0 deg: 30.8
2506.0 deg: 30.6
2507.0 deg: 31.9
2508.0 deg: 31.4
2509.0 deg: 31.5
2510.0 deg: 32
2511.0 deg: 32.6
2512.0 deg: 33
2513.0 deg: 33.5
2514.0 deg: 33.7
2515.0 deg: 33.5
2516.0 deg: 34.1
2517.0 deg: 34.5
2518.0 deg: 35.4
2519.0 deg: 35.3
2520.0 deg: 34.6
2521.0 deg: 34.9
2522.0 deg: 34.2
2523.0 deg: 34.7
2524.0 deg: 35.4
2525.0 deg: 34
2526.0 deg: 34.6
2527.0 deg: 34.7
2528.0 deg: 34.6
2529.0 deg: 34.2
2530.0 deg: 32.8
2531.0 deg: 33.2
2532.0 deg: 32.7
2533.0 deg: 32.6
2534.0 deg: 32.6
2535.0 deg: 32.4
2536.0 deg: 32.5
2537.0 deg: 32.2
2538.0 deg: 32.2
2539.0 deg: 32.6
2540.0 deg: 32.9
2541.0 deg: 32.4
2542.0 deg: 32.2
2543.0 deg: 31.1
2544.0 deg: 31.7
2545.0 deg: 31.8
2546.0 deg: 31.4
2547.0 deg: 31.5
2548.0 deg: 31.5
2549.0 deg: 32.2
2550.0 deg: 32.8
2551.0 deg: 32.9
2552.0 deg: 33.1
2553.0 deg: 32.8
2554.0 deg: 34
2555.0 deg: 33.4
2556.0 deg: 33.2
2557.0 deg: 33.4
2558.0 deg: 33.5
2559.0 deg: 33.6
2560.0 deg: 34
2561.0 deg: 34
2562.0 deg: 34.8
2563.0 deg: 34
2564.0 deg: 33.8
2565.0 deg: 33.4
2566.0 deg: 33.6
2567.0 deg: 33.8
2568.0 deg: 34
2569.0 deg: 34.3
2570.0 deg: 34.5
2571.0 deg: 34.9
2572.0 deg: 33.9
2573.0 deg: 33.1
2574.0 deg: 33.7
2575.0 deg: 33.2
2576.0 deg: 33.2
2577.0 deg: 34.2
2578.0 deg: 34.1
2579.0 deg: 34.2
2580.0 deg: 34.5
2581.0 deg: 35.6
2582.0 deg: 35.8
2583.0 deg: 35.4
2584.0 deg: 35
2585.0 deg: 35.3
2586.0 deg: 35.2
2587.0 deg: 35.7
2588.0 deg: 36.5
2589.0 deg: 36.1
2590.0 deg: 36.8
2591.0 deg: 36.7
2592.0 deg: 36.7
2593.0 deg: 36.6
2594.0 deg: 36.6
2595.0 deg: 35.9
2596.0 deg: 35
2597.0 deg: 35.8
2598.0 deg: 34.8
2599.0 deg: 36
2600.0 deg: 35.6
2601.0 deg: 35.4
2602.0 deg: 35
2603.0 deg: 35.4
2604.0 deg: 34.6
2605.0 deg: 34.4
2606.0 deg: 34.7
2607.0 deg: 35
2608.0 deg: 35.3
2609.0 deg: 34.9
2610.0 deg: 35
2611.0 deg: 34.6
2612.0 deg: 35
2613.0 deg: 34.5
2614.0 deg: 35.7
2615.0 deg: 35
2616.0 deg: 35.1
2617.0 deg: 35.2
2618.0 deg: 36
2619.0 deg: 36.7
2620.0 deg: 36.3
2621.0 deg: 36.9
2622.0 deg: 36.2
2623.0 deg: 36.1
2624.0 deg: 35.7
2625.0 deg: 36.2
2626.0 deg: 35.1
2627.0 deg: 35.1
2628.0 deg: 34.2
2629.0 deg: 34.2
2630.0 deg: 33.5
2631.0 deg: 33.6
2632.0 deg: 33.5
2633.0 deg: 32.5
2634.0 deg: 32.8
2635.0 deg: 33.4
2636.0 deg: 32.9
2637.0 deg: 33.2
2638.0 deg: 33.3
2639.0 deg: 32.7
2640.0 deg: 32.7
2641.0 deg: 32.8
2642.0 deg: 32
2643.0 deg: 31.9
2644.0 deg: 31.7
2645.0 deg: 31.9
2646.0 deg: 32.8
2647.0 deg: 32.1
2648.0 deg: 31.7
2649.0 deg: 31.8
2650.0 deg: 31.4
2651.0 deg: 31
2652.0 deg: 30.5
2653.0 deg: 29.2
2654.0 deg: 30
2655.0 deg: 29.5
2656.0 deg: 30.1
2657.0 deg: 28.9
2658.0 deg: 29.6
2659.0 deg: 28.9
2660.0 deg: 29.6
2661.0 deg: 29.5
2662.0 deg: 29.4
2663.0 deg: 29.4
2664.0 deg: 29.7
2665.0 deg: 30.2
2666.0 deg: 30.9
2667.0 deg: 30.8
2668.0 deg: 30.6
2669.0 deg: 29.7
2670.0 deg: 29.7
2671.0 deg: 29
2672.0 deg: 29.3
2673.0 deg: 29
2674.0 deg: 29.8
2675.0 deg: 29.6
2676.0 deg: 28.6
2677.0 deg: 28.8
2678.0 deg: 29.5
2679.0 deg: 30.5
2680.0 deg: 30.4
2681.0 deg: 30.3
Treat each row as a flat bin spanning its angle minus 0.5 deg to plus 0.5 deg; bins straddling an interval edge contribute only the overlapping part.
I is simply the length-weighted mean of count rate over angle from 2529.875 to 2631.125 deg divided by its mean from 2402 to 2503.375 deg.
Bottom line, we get 1.3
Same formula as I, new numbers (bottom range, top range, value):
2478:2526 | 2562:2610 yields 1.13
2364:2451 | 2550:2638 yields 1.31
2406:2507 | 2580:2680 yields 1.20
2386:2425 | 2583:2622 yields 1.60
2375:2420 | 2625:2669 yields 1.34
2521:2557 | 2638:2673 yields 0.93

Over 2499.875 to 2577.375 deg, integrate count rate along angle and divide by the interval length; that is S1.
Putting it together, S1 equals 33.1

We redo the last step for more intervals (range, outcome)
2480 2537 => 31.4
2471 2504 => 28.7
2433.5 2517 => 30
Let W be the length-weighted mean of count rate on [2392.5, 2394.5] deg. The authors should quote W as 27.8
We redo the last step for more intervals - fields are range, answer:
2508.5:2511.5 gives 32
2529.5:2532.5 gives 32.9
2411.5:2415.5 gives 15.8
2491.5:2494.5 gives 28.4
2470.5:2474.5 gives 29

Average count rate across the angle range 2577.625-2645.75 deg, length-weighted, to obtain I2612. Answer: 34.8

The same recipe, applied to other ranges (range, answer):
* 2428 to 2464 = 30.5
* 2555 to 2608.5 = 34.8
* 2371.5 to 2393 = 29.5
